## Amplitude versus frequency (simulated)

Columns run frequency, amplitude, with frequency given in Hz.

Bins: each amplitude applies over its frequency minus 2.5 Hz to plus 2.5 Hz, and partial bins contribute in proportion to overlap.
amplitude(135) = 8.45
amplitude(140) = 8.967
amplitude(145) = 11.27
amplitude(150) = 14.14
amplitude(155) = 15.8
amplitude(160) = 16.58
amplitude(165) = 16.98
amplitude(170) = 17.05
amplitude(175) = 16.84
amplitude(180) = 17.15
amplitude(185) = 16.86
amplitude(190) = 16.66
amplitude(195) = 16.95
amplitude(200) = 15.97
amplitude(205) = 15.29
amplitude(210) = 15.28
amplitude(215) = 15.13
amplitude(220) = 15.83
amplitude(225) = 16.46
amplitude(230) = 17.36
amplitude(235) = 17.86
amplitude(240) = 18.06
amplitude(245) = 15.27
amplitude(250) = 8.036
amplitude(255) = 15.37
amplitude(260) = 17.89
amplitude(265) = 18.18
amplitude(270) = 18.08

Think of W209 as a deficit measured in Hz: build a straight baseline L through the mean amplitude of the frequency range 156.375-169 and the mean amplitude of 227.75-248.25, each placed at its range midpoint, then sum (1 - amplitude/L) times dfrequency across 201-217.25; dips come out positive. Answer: 1.4 Hz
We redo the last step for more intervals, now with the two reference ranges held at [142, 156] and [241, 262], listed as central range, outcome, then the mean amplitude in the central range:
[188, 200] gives -2.5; 16.6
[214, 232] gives -2.8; 16.3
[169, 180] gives -2.7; 17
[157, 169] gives -2.9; 16.8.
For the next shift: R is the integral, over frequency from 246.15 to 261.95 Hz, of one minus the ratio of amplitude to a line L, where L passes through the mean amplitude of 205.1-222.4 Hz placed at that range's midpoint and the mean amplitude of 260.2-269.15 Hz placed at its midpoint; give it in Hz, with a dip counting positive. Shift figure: 3.4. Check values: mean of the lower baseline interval 15.4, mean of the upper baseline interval 18.1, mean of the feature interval 13.8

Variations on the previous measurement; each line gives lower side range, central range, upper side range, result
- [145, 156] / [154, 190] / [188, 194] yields -3.15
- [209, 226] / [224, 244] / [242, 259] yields -3.84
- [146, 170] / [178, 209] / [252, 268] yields -0.57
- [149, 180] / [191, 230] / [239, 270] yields -0.01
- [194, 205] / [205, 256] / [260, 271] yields 4.66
